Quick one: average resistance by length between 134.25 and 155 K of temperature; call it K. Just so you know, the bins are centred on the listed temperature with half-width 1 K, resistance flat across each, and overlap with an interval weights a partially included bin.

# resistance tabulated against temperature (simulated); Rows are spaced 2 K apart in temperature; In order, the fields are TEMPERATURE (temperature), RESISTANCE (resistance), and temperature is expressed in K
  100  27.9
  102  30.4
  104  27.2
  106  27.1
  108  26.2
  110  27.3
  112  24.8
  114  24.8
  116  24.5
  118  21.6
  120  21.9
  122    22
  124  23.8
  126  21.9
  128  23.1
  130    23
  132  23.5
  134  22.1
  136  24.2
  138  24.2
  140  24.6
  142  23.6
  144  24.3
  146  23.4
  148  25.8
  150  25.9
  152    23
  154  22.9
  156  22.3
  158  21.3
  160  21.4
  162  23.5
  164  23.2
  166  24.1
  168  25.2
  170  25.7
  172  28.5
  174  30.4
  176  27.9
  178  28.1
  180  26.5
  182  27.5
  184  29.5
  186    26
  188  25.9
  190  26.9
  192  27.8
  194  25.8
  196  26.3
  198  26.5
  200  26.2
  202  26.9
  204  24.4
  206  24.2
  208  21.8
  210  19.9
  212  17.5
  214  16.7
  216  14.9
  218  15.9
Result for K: 24.1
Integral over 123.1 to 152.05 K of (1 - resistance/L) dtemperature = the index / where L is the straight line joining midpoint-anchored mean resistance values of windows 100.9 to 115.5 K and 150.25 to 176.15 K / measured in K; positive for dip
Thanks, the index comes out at 2.0 K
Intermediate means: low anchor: 26.8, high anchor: 24.5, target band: 23.8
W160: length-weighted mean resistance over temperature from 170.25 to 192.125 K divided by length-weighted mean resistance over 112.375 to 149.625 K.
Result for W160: 1.18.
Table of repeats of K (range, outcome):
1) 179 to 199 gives 26.9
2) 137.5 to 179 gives 24.7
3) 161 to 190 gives 26.6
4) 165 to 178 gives 27.1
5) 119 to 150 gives 23.5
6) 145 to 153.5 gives 24.4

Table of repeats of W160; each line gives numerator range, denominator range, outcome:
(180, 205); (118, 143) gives 1.15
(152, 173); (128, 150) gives 0.99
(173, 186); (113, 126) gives 1.22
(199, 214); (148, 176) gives 0.92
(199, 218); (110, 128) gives 0.90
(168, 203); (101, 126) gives 1.09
